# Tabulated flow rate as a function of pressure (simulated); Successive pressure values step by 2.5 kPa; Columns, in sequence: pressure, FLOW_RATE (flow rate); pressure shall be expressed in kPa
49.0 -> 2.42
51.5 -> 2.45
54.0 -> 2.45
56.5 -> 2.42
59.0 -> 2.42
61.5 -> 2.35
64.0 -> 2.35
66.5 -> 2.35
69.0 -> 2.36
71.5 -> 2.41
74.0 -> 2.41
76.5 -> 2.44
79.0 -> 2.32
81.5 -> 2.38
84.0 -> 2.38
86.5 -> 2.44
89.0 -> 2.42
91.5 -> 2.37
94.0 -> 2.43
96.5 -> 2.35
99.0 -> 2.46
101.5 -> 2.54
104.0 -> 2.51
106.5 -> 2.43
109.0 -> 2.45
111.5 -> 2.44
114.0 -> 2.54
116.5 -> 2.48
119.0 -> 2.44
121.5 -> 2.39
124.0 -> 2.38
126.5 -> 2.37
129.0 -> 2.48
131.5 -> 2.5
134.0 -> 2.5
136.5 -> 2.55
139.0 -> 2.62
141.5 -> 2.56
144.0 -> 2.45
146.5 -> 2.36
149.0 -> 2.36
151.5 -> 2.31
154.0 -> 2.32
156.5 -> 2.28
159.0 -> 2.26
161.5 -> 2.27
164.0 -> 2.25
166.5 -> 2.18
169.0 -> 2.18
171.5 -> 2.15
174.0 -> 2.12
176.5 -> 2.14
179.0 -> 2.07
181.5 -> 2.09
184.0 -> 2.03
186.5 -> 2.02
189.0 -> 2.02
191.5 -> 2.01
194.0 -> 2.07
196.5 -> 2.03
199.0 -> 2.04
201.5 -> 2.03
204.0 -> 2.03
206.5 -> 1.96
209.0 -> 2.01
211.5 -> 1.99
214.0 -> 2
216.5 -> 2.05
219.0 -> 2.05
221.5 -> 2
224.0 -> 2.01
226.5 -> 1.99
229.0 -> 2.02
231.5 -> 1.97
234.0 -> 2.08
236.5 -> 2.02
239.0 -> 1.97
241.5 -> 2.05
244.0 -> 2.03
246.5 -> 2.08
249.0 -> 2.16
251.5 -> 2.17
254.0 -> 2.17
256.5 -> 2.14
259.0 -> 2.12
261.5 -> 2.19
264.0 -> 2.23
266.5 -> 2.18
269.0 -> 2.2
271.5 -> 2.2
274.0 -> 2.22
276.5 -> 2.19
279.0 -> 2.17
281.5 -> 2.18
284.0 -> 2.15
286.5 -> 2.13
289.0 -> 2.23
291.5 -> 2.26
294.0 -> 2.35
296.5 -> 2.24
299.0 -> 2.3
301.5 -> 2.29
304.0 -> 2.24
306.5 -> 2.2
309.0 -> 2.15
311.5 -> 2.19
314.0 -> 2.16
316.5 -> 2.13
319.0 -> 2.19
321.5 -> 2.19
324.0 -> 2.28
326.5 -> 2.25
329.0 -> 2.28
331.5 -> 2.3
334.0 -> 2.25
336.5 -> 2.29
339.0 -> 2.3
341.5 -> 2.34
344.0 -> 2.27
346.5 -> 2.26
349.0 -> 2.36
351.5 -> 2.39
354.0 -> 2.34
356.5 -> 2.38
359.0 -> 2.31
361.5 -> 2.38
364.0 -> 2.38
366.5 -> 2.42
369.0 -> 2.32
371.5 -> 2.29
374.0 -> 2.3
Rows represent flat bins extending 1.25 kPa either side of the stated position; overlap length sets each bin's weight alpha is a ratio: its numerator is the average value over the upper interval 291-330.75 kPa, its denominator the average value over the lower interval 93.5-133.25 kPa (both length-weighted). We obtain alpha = 0.91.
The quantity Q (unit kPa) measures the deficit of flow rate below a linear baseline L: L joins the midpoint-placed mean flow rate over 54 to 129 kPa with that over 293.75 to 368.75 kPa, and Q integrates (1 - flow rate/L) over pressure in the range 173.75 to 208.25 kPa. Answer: 4.6 kPa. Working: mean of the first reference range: 2.42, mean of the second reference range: 2.28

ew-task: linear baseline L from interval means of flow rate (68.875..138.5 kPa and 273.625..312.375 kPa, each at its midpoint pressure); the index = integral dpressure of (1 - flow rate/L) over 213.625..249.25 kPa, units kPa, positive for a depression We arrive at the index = 4.1 kPa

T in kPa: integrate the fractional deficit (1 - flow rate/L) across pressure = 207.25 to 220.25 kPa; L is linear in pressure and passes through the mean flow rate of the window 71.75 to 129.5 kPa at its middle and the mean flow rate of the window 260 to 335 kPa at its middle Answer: 1.6 kPa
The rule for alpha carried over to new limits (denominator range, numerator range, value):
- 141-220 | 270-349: 1.04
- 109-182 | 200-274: 0.88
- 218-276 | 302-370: 1.09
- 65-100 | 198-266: 0.86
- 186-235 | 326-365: 1.15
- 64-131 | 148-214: 0.88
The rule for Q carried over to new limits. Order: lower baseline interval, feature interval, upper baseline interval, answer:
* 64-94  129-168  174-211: -3.75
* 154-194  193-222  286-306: 2.02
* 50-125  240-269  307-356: 2.14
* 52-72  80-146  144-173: -3.61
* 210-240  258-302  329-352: -1.25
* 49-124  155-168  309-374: 0.72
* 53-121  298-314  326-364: 0.76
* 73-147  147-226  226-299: 6.48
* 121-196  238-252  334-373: 1.37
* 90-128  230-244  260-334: 1.64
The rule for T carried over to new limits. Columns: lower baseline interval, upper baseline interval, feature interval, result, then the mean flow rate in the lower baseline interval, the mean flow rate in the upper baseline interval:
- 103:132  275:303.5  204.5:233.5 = 3.88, 2.45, 2.23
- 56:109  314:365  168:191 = 2.68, 2.41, 2.29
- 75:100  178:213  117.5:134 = -1.21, 2.4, 2.03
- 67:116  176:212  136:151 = -1.64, 2.42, 2.03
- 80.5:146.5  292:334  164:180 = 1.61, 2.45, 2.23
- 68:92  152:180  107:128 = -1.13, 2.39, 2.21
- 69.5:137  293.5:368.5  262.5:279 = 0.86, 2.44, 2.28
